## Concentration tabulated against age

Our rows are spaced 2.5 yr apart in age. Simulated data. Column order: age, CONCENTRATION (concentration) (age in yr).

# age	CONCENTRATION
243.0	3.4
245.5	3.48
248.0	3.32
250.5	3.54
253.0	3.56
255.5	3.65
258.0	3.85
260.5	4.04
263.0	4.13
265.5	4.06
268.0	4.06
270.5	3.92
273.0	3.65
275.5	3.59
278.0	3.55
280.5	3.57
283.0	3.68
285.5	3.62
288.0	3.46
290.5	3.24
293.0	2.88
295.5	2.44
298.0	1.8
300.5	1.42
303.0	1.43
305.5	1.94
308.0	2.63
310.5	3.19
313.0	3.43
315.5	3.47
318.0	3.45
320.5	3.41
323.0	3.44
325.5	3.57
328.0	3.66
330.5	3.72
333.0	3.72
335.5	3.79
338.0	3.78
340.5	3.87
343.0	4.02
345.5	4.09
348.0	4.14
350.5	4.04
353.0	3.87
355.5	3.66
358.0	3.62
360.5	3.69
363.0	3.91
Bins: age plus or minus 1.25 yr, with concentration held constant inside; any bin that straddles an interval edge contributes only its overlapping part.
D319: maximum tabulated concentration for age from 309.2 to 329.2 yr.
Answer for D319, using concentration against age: 3.66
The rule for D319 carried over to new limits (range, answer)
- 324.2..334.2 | 3.72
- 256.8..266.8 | 4.13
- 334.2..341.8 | 3.87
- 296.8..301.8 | 1.8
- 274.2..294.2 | 3.68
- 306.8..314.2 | 3.43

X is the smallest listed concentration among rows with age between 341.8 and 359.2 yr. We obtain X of 3.62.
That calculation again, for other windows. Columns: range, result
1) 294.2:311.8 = 1.42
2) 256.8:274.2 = 3.65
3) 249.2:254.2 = 3.54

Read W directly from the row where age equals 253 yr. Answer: 3.56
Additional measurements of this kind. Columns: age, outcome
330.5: 3.72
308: 2.63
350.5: 4.04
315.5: 3.47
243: 3.4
